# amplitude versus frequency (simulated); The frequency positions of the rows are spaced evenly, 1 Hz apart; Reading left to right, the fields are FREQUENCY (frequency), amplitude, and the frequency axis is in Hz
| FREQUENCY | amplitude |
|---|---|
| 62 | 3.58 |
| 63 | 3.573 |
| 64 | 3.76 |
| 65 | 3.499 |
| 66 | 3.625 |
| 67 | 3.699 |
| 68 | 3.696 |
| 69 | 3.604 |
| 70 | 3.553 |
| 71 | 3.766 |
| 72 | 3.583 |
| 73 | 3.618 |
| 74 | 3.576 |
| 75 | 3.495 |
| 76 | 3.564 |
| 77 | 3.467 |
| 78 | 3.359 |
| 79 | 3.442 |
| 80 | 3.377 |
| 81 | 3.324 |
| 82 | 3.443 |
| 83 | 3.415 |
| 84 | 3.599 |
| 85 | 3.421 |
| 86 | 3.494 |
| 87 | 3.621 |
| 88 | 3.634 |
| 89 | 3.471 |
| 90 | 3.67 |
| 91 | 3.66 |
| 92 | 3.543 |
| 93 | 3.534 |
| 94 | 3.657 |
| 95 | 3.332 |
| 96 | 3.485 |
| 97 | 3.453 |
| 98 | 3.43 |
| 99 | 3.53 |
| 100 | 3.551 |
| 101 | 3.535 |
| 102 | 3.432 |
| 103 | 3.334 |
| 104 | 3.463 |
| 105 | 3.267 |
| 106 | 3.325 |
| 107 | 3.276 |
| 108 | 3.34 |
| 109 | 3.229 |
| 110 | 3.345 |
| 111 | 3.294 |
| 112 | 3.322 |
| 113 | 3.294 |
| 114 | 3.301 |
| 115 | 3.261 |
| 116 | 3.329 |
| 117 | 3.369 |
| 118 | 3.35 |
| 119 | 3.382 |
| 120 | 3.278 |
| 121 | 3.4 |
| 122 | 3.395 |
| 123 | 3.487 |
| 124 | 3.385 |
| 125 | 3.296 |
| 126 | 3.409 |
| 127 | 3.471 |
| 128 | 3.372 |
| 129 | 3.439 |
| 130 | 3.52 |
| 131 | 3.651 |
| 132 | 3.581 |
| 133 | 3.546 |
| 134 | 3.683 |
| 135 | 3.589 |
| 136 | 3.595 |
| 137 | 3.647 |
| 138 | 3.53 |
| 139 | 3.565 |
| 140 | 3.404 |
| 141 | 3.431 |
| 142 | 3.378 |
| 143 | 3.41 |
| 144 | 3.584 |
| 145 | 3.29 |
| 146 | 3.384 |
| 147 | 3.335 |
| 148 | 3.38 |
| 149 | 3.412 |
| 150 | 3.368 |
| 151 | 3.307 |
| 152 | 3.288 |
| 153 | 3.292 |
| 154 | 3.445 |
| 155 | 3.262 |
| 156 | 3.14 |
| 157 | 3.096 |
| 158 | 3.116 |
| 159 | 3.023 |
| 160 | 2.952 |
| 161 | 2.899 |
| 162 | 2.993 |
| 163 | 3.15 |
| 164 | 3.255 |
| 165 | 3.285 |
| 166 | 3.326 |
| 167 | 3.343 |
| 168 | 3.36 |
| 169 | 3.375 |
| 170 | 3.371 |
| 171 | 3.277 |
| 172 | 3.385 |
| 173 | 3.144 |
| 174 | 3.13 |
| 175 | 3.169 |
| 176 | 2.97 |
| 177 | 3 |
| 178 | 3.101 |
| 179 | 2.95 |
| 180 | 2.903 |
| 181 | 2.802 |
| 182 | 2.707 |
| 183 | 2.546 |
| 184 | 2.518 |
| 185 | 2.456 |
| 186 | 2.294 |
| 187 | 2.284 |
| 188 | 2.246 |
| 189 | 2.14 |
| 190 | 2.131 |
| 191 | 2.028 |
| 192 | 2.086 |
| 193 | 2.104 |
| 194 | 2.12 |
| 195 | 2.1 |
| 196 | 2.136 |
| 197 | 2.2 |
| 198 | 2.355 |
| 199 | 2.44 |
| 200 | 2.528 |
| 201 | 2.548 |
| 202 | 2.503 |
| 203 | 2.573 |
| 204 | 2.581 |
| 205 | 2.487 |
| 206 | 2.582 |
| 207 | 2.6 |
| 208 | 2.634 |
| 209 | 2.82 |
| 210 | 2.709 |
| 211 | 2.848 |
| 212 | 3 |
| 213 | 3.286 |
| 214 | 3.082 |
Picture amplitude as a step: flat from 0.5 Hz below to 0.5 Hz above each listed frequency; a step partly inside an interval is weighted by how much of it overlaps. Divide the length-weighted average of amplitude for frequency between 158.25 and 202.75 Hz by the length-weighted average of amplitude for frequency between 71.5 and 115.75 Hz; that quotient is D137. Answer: 0.80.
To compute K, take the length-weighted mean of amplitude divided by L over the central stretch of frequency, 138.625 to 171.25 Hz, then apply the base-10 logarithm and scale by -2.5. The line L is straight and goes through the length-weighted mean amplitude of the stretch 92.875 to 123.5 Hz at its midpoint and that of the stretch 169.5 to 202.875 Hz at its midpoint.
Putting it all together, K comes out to -0.13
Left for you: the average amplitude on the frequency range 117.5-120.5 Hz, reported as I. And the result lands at 3.34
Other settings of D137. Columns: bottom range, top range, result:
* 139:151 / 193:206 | 0.70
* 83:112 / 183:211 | 0.69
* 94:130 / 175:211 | 0.74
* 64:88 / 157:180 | 0.89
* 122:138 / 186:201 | 0.63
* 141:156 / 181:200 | 0.68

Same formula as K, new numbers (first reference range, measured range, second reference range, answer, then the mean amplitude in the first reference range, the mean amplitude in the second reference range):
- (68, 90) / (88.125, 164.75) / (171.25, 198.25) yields -0.101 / 3.52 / 2.56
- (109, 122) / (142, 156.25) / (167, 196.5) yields -0.119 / 3.33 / 2.7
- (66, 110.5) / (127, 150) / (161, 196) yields -0.127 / 3.49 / 2.79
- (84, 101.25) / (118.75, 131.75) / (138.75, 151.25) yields 0.008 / 3.53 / 3.4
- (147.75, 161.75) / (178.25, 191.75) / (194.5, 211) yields 0.124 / 3.21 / 2.5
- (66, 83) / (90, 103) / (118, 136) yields -0.002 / 3.53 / 3.46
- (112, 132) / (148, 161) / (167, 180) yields 0.014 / 3.39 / 3.18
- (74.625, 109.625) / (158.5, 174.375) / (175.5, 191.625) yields -0.174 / 3.46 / 2.56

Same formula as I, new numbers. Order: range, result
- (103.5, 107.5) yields 3.33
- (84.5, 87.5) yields 3.51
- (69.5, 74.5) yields 3.62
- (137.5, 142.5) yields 3.46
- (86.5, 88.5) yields 3.63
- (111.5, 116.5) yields 3.3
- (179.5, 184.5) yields 2.7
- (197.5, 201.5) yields 2.47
